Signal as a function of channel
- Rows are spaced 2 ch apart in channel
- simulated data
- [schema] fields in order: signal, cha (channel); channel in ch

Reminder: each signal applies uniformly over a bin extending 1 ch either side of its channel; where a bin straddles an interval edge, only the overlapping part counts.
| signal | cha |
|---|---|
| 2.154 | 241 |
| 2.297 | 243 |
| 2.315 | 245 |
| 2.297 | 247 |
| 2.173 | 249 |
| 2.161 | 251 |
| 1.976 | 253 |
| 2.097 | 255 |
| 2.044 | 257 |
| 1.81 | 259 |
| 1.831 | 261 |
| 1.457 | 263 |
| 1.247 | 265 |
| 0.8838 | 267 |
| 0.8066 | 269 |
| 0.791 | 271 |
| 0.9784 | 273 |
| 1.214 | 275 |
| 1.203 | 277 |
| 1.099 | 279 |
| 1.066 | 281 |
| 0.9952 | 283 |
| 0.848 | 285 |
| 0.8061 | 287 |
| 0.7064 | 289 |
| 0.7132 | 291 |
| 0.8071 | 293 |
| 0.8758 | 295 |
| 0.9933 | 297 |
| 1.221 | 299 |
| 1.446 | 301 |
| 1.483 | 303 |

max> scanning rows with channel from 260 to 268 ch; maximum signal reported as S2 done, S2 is 1.831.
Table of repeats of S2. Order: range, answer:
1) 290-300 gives 1.221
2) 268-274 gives 0.9784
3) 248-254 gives 2.173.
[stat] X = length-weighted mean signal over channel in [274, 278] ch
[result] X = 1.21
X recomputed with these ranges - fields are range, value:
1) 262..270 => 1.1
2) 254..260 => 1.98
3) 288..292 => 0.71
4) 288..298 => 0.819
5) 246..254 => 2.15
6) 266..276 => 0.935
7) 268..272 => 0.799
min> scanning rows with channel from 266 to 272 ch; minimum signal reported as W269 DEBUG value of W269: 0.791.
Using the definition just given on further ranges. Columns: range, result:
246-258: 1.976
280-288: 0.8061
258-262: 1.81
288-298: 0.7064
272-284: 0.9784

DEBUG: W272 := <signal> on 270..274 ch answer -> 0.885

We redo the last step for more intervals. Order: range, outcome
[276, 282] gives 1.12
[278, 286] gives 1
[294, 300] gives 1.03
